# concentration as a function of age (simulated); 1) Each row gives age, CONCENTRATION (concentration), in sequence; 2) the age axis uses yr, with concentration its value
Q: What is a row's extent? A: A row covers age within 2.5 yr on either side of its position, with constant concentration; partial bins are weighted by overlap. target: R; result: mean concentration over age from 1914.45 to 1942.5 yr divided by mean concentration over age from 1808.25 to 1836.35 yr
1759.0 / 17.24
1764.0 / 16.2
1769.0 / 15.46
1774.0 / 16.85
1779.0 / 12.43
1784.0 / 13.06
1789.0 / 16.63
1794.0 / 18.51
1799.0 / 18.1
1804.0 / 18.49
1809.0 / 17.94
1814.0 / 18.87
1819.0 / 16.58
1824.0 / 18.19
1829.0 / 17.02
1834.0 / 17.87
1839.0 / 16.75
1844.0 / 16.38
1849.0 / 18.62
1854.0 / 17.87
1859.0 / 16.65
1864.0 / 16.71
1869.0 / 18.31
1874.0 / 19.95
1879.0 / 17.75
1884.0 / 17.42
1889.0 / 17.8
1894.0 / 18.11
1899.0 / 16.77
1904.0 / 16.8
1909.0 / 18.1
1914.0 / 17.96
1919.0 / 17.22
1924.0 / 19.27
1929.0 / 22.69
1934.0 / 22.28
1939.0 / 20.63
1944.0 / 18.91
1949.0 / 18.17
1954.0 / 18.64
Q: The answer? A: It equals 1.14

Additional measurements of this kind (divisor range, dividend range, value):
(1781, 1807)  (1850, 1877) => 1.06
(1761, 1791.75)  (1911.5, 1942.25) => 1.32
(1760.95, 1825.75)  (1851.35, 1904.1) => 1.06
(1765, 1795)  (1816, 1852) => 1.13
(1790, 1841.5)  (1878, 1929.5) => 1.01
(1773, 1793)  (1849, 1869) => 1.17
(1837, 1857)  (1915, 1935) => 1.15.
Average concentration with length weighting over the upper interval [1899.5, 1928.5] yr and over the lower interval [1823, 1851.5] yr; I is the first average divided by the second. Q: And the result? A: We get 1.04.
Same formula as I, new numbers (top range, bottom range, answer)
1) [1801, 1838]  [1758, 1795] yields 1.14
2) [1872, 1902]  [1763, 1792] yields 1.19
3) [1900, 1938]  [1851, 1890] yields 1.07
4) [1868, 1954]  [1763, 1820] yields 1.13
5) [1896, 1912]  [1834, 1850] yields 1.00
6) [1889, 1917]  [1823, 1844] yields 1.02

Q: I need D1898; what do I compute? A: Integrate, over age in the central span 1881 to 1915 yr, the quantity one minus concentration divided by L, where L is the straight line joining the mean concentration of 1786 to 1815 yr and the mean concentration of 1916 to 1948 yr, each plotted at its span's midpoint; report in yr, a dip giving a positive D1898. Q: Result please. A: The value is 3.4 yr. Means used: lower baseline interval 18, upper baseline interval 20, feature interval 17.6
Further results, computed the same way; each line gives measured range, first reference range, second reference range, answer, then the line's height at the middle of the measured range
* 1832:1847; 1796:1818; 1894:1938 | 1.14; 18.4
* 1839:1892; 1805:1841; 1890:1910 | -0.54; 17.5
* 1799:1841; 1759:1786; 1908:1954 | -3.55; 16.4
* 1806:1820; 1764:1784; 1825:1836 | -1.06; 16.7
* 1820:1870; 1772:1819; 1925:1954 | 1.62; 18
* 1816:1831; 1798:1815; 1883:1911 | 0.70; 18.2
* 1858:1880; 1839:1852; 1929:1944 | 0.49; 18.4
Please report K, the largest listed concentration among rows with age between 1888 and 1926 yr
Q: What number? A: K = 19.27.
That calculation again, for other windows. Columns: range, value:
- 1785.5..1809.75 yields 18.51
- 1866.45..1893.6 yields 19.95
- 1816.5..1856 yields 18.62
